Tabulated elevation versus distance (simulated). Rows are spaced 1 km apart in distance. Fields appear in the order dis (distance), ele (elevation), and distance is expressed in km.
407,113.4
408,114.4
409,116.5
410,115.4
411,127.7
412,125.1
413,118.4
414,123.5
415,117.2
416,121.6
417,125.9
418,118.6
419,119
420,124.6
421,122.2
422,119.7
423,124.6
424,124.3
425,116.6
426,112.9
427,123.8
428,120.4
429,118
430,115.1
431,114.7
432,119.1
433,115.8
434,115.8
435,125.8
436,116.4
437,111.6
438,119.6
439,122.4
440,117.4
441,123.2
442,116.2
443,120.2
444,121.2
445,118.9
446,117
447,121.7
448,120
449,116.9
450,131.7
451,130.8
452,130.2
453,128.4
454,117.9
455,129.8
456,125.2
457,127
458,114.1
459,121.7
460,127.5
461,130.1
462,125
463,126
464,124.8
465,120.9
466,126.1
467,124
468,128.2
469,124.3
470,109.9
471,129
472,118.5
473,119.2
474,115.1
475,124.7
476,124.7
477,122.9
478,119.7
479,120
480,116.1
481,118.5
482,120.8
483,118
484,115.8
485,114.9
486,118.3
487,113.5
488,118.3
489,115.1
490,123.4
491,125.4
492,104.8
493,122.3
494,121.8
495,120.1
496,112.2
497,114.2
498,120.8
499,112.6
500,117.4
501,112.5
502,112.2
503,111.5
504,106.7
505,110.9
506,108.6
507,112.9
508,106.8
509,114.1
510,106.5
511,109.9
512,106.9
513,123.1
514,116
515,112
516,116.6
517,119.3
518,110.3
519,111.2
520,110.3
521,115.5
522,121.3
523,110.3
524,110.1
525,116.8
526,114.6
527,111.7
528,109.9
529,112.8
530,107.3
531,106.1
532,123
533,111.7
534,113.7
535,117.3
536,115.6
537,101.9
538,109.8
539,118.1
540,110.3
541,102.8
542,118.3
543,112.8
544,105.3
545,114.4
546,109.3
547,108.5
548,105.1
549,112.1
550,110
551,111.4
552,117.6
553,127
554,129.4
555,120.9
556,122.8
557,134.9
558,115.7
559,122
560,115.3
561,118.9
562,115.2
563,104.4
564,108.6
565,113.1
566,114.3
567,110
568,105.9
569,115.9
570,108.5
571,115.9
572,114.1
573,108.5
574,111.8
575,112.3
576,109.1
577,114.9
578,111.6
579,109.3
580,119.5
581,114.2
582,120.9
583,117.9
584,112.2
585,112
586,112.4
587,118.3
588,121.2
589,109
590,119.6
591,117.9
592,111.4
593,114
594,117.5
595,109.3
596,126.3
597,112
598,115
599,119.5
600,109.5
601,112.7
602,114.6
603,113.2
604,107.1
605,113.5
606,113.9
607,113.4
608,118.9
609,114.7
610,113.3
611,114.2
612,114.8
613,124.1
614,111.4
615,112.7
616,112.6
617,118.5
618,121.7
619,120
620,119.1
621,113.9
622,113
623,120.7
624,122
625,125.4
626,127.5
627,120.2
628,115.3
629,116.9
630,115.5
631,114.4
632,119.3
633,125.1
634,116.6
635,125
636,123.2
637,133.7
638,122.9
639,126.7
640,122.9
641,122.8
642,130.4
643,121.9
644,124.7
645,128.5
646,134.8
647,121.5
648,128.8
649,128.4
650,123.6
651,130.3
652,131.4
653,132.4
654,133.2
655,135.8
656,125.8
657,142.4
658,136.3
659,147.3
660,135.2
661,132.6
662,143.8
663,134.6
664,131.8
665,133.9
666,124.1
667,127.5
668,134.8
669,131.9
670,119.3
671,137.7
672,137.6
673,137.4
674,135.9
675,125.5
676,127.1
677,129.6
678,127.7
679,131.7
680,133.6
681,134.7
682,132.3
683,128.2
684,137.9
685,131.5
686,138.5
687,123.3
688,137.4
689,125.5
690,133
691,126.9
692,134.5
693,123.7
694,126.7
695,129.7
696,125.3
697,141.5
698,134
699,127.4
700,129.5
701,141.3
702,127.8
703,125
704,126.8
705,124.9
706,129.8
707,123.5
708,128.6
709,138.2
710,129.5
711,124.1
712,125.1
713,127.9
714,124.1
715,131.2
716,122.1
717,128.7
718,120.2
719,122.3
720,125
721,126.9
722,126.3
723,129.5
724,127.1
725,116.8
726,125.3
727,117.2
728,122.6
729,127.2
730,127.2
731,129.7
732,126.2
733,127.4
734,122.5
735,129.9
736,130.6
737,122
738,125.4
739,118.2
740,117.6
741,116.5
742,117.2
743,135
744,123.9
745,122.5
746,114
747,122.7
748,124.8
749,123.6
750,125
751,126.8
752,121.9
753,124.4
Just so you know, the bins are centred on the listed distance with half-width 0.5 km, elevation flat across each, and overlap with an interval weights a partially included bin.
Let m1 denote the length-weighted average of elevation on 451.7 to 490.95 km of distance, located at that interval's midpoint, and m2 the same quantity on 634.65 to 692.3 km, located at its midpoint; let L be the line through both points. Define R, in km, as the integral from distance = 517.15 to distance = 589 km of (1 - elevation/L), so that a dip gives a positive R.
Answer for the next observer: 6.8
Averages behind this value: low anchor 122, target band 114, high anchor 131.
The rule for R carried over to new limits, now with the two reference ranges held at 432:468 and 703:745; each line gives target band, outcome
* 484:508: 1.5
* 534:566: 2.3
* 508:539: 2.6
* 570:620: 3.7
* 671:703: -1.7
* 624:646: 0.2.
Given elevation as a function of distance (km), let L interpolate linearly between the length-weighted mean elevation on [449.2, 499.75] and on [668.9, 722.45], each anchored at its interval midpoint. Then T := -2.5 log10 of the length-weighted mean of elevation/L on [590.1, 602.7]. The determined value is 0.10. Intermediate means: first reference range 121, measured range 115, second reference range 130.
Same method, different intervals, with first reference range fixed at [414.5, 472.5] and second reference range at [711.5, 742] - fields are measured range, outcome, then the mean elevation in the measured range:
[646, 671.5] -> -0.072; 132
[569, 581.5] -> 0.095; 113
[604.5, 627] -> 0.054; 117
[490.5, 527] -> 0.077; 114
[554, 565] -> 0.041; 118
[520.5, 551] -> 0.099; 112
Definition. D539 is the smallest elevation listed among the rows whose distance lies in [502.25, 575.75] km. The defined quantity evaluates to 101.9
